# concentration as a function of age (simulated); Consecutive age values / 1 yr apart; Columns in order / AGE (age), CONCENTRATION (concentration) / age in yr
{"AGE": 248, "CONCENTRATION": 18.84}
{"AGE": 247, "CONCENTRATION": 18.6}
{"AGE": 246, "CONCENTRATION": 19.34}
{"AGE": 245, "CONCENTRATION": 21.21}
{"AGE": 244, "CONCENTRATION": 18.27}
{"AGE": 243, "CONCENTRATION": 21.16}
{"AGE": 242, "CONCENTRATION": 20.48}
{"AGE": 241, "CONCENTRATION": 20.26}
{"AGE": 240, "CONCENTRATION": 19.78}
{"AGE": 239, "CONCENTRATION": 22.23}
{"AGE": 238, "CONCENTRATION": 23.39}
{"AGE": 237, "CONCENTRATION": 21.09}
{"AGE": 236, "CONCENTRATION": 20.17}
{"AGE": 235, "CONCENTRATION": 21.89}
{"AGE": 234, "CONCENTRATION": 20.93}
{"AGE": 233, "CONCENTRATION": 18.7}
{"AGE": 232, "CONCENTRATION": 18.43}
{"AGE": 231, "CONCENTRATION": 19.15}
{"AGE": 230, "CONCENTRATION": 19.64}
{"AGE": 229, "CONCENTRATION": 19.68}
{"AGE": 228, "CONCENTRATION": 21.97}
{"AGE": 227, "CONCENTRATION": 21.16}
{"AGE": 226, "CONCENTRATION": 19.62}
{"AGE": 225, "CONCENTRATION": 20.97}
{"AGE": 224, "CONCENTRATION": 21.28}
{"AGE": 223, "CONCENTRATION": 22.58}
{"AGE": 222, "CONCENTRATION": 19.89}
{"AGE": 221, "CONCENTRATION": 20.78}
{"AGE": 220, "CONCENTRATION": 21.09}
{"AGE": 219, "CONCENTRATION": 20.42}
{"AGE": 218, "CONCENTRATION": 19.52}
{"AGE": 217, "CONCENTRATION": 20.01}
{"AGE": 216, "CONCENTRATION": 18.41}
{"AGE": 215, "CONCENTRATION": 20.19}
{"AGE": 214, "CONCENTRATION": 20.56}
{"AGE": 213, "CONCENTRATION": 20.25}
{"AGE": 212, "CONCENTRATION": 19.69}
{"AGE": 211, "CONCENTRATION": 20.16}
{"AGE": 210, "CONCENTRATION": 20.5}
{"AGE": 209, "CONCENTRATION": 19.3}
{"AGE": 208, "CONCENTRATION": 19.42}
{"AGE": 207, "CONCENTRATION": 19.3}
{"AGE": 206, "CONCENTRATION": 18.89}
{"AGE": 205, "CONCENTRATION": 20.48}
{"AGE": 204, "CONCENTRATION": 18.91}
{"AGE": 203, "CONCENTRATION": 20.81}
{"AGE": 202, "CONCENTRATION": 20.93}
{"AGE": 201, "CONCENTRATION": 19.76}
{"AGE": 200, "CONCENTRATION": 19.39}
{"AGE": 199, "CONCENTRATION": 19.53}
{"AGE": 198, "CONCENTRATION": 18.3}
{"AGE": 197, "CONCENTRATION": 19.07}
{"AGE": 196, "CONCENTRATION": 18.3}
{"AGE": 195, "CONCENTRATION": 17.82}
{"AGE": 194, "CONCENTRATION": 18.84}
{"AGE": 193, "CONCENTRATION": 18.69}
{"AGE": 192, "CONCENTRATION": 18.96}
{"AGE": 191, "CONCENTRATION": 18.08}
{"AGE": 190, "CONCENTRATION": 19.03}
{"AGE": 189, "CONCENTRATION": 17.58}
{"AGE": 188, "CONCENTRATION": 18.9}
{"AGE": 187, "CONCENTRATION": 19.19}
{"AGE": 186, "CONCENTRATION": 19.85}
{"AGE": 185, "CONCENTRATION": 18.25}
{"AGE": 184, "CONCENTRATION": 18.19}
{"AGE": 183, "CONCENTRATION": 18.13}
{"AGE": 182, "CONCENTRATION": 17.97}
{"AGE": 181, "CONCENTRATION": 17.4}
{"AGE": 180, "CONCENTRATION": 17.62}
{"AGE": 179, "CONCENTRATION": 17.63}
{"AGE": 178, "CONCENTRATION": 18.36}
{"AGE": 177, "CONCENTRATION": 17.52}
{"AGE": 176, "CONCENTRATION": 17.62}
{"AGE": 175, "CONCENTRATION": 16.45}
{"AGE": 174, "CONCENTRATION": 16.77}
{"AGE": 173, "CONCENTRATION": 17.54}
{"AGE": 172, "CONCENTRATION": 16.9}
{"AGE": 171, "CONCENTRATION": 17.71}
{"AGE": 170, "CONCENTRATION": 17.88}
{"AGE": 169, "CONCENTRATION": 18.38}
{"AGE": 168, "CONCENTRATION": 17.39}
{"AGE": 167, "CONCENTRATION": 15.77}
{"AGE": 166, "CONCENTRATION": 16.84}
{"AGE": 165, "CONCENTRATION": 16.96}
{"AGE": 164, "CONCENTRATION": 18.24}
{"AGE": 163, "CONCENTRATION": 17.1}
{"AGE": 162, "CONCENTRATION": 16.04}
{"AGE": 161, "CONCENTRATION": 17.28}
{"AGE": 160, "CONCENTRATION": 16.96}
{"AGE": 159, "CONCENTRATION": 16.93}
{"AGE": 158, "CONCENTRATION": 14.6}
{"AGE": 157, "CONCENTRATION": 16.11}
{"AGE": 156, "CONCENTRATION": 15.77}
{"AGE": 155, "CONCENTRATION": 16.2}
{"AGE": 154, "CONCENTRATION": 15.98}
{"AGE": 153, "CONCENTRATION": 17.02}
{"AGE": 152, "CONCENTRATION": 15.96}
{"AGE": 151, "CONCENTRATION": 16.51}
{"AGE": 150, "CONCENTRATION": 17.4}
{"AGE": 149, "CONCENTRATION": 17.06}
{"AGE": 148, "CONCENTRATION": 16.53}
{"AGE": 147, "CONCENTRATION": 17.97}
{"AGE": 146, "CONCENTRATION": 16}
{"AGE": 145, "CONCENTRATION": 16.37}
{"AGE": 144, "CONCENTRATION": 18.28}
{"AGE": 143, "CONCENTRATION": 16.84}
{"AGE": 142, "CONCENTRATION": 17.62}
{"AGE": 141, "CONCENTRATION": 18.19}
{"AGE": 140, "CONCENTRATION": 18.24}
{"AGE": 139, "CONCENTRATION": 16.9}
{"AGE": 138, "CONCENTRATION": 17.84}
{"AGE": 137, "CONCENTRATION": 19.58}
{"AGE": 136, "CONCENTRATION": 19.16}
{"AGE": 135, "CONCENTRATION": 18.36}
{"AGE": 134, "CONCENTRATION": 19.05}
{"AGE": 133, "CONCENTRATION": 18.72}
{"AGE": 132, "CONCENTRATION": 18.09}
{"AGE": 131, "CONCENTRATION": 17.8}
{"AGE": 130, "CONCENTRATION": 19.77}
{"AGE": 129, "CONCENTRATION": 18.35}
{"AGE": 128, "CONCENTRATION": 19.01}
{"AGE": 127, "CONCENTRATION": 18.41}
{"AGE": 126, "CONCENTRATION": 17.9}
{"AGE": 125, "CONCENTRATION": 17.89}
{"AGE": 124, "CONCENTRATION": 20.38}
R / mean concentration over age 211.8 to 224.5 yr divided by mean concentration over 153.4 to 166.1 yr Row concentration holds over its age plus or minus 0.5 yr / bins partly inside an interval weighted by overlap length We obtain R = 1.2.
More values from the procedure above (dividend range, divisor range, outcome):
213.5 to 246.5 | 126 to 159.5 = 1.17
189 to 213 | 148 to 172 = 1.15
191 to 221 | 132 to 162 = 1.14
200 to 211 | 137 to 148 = 1.13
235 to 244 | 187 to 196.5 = 1.13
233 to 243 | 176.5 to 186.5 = 1.16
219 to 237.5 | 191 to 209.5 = 1.07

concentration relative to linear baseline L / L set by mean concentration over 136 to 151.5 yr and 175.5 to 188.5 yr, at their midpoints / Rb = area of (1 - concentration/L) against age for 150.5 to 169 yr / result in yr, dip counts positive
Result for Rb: 1.24 yr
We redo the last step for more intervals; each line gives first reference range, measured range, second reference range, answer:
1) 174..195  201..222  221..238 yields -0.4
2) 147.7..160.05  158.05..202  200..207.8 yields 0.6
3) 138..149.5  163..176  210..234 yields 0.7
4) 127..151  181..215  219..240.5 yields 1.0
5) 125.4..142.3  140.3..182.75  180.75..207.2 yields 3.6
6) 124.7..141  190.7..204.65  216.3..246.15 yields 0.5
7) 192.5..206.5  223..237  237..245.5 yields 0.0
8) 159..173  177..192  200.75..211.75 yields 0.1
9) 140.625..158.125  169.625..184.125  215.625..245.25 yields 0.4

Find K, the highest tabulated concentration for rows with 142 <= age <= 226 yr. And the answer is 22.58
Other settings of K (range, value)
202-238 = 23.39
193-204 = 20.93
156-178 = 18.38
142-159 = 18.28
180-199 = 19.85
